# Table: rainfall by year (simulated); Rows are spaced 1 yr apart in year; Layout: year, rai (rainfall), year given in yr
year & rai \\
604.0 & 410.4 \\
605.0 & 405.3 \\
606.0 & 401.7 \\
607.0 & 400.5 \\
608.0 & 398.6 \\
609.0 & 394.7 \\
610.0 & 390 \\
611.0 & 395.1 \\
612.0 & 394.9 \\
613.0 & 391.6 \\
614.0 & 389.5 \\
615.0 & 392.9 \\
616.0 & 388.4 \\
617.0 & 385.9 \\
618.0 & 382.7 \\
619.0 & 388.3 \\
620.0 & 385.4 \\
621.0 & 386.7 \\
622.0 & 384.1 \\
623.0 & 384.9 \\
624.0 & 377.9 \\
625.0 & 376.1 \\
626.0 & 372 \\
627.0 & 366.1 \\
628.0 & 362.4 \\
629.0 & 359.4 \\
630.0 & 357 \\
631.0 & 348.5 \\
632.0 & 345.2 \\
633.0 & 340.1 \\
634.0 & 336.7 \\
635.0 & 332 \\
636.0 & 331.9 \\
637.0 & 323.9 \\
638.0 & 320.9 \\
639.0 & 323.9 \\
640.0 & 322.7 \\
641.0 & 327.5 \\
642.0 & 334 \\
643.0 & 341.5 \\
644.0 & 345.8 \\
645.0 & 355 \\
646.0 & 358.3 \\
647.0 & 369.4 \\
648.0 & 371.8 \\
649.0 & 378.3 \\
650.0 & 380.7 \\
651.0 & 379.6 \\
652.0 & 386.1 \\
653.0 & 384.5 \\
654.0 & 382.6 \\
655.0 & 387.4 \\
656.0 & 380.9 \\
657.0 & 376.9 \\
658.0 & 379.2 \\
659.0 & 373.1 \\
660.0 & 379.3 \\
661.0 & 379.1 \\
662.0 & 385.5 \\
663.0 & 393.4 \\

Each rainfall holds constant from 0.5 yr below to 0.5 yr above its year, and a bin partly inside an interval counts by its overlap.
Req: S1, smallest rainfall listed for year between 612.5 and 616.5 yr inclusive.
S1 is 388.4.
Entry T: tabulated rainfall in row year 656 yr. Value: 380.9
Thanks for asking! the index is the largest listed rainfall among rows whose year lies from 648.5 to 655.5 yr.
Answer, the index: 387.4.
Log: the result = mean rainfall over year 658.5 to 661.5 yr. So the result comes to 377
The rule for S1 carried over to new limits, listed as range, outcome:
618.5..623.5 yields 384.1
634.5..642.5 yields 320.9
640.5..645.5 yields 327.5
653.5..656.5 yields 380.9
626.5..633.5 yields 340.1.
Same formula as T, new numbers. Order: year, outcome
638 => 320.9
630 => 357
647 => 369.4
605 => 405.3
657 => 376.9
